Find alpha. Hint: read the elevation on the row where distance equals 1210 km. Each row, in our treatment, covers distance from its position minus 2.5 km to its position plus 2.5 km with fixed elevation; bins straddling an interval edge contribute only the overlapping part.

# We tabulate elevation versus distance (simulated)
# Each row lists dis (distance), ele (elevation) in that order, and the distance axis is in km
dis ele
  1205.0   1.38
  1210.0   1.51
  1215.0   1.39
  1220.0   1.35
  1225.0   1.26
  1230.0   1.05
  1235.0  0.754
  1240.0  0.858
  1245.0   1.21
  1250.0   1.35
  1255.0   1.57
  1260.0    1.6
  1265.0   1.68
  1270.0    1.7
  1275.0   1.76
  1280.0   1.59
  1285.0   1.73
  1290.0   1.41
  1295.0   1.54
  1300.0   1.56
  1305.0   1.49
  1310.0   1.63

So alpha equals 1.51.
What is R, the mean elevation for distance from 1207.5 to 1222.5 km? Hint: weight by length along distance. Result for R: 1.42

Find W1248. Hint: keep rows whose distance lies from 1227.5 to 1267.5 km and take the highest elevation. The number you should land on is 1.68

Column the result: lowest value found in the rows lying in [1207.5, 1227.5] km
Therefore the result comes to 1.26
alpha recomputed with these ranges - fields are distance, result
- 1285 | 1.73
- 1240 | 0.858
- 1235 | 0.754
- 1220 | 1.35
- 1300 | 1.56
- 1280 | 1.59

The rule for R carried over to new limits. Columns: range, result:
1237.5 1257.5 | 1.25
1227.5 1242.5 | 0.887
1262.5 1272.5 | 1.69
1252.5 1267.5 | 1.62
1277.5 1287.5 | 1.66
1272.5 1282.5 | 1.68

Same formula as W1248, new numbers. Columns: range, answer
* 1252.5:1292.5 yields 1.76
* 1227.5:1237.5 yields 1.05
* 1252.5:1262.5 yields 1.6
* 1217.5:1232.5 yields 1.35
